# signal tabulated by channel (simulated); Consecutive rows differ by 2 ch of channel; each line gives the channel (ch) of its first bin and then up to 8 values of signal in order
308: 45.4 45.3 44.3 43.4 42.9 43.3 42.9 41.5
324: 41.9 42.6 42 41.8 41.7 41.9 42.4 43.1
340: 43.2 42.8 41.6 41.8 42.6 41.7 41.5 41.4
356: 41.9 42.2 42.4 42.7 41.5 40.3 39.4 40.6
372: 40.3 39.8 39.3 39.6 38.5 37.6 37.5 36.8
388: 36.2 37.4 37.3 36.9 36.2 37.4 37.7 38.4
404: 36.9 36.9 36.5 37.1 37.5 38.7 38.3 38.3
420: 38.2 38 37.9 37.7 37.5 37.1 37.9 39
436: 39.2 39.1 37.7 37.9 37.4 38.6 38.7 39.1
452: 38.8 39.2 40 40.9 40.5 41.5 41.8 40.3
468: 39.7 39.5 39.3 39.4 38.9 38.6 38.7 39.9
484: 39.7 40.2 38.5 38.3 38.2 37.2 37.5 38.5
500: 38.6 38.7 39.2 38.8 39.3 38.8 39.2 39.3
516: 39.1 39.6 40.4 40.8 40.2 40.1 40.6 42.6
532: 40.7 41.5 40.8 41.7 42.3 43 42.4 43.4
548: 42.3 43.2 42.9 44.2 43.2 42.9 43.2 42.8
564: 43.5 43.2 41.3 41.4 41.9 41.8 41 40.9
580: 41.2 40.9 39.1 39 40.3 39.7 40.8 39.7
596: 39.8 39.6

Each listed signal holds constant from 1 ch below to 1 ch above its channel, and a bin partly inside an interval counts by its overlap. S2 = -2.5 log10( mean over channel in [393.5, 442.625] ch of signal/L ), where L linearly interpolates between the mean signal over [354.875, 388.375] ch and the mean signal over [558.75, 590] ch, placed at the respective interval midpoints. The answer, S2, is 0.07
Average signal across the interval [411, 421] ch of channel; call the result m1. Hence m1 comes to 38.2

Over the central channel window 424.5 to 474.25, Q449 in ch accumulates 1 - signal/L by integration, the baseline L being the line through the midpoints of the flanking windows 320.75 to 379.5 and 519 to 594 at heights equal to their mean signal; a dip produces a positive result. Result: 3.0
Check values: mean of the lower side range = 41.5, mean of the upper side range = 41.6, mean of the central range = 39.1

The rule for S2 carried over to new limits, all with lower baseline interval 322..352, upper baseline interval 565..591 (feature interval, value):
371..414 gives 0.11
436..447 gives 0.09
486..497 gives 0.09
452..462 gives 0.04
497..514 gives 0.06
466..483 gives 0.06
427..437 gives 0.10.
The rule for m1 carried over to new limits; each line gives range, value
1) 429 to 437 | 38.3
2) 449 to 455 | 39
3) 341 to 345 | 42.2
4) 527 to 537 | 41.2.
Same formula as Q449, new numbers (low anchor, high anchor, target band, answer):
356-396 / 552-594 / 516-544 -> 0.0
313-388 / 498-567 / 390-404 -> 1.3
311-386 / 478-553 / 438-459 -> 0.9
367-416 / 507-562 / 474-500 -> 1.0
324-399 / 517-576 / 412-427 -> 1.0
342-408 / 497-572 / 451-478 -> 0.3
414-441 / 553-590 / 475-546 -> 0.7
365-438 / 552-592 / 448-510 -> 0.7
